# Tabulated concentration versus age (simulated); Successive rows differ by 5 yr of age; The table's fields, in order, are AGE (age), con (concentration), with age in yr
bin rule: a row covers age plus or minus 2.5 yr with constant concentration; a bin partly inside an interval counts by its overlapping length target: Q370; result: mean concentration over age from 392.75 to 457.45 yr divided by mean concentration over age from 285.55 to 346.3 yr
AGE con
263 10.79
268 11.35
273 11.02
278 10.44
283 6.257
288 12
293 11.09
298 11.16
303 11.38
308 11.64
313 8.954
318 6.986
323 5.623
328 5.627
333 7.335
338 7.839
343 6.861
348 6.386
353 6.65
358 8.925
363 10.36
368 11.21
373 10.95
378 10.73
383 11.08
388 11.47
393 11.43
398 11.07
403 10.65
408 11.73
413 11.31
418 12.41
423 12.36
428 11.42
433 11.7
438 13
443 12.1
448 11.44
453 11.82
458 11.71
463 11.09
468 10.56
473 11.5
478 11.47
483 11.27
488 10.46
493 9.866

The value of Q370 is 1.3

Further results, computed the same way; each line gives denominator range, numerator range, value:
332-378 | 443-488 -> 1.31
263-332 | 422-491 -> 1.21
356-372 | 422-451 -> 1.17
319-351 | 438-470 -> 1.75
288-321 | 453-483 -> 1.10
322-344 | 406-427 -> 1.78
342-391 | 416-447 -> 1.27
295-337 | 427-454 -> 1.39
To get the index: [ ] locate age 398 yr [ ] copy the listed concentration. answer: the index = 11.07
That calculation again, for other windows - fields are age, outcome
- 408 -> 11.73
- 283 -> 6.257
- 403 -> 10.65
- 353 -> 6.65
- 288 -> 12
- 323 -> 5.623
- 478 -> 11.47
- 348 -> 6.386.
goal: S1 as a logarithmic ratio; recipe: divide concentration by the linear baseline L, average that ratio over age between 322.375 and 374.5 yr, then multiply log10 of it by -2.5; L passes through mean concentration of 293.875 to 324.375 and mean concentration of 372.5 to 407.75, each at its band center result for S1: 0.28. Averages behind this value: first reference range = 9.52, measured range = 8.01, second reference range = 11.1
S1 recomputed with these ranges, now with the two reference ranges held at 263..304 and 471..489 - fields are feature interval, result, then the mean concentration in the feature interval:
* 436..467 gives -0.06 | 11.8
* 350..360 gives 0.37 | 7.66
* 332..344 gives 0.40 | 7.41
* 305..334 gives 0.34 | 7.78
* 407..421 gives -0.08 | 11.8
